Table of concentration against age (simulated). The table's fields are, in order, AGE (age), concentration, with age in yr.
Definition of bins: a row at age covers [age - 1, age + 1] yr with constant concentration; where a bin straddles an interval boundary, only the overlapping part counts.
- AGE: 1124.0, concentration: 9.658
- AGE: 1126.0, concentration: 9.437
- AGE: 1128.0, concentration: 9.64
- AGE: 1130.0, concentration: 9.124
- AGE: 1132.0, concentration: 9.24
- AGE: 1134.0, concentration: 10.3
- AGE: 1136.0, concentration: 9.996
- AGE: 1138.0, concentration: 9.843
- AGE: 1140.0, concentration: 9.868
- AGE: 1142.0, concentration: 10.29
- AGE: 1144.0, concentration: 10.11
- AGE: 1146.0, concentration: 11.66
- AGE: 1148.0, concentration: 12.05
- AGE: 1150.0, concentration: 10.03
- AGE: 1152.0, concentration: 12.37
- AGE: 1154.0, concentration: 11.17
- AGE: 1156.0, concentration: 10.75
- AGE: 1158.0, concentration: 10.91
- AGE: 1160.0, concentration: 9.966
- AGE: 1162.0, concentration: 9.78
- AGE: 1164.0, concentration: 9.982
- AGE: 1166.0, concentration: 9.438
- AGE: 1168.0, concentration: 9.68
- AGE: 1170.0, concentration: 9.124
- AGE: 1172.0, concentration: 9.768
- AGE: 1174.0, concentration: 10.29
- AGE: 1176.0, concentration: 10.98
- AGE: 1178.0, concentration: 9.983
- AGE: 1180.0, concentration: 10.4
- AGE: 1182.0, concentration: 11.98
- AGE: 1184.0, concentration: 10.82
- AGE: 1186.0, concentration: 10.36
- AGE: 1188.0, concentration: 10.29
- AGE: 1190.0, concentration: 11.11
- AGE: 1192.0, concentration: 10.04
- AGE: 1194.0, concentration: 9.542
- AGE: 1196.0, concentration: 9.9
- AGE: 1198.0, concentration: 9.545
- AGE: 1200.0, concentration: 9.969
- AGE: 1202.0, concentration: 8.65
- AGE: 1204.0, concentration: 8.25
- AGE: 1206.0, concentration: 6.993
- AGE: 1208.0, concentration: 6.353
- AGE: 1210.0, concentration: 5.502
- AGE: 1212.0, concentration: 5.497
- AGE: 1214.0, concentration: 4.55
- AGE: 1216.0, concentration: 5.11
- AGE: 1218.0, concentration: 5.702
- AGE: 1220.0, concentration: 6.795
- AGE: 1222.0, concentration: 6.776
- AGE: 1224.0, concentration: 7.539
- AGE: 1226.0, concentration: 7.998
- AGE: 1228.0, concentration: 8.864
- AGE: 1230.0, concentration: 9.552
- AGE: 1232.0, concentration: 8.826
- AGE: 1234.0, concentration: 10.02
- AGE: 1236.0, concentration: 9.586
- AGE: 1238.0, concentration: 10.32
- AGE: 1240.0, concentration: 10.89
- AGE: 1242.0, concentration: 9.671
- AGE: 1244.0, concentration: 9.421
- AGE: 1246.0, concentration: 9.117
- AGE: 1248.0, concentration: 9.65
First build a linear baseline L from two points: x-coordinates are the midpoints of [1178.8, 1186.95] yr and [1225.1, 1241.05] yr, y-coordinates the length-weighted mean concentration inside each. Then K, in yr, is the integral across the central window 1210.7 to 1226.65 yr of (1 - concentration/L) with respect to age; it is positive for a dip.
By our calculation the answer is 6.0 yr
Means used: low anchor 10.9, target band 6.19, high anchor 9.52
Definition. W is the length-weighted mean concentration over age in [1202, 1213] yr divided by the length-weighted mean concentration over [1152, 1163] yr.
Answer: 0.63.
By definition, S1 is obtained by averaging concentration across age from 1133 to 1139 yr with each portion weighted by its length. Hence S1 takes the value 10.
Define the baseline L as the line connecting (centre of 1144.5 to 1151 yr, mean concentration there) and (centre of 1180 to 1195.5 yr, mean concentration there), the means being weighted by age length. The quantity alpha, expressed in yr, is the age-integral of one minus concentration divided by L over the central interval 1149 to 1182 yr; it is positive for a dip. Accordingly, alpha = 1.67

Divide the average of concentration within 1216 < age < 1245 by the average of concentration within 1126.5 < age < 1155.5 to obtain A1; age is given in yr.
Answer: 0.83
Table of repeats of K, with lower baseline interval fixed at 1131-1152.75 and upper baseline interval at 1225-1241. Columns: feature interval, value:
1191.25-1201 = 0.11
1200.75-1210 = 2.27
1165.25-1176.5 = 0.38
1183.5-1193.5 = -0.47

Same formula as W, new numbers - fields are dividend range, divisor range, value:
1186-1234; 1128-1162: 0.77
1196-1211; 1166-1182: 0.79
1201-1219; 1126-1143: 0.64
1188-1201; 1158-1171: 1.03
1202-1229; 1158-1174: 0.68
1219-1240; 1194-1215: 1.15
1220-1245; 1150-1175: 0.88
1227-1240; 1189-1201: 0.96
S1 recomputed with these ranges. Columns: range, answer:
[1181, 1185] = 11.4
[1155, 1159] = 10.8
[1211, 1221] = 5.53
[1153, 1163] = 10.5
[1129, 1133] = 9.18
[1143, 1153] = 11.2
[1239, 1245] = 9.99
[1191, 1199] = 9.76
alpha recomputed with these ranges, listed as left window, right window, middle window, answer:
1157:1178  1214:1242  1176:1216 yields 1.4 yr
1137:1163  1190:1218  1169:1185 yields -2.1 yr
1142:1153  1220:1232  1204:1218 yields 4.6 yr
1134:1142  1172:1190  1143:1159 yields -1.5 yr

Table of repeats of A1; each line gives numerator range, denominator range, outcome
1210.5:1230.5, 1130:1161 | 0.64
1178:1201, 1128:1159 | 0.99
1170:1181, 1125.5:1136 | 1.06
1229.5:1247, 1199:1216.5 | 1.43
